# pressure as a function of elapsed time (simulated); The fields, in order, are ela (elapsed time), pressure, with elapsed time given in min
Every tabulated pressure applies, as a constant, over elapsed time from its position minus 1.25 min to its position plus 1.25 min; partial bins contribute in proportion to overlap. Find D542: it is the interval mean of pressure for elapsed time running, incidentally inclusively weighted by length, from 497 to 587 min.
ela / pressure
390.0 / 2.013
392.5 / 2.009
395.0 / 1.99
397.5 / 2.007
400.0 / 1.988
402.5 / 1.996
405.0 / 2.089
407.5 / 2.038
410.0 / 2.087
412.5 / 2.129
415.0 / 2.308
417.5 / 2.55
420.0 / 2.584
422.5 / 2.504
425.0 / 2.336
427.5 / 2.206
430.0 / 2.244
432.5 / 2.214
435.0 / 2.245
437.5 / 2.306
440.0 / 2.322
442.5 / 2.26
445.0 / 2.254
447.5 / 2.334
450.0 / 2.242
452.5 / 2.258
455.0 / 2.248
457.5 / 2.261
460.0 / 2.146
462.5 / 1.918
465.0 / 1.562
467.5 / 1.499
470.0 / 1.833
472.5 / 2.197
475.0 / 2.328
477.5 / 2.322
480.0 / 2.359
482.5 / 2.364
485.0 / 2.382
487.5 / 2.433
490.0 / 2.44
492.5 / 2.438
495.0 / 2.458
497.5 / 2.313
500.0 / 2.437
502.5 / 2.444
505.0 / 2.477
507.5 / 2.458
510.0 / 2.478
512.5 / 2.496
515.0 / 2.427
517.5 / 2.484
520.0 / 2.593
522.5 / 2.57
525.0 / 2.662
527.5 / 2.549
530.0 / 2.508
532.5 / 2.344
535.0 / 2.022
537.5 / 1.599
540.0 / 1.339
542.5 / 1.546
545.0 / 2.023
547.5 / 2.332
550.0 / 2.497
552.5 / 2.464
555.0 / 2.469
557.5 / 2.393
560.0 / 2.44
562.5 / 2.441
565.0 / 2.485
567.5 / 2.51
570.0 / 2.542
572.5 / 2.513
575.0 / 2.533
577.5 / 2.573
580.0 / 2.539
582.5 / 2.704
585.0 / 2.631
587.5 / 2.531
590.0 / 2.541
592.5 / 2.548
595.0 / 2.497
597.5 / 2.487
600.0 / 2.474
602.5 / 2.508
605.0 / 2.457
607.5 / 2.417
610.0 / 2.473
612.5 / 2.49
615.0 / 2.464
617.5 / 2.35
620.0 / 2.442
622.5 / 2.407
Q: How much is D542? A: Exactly 2.39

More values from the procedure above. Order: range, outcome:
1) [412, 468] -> 2.23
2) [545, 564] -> 2.41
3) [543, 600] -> 2.47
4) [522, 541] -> 2.2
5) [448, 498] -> 2.2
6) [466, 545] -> 2.28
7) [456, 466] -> 1.99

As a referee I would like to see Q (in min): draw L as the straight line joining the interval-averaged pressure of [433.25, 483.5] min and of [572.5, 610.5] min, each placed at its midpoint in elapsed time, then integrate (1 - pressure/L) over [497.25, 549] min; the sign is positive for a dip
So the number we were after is 0.99 min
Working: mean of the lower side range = 2.16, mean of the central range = 2.29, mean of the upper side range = 2.53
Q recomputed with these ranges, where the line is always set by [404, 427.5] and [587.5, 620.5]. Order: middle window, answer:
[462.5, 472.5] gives 2.6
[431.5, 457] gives 0.5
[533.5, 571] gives 3.4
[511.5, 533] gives -1.1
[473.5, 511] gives -0.7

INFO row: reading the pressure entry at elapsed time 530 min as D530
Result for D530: 2.508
